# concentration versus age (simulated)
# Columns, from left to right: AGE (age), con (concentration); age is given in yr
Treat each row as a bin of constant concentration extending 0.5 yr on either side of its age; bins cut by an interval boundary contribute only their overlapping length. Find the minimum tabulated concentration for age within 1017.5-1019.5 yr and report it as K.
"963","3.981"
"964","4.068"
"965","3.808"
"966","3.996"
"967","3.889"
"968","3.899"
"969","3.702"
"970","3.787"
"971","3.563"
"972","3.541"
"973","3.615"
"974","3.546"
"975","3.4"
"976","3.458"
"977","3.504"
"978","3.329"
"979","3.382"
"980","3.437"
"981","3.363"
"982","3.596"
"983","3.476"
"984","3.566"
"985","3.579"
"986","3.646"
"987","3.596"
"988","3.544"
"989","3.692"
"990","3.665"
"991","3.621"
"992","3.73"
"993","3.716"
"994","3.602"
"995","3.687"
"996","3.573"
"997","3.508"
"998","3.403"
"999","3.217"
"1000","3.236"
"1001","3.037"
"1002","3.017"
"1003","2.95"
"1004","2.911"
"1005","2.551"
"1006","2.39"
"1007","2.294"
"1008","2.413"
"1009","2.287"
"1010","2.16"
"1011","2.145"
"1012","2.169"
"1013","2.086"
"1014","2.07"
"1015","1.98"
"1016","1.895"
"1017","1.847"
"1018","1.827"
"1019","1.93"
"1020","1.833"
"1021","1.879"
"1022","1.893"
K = 1.827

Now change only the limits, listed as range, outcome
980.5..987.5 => 3.363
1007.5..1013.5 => 2.086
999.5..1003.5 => 2.95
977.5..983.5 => 3.329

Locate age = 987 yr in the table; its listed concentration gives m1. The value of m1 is 3.596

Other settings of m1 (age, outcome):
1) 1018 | 1.827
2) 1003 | 2.95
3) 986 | 3.646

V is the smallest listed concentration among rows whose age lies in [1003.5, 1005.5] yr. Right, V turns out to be 2.551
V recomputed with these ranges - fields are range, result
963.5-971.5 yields 3.563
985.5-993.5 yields 3.544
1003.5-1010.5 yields 2.16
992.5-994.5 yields 3.602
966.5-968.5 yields 3.889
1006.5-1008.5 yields 2.294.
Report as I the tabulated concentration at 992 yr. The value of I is 3.73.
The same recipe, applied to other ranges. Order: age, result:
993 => 3.716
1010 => 2.16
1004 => 2.911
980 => 3.437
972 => 3.541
